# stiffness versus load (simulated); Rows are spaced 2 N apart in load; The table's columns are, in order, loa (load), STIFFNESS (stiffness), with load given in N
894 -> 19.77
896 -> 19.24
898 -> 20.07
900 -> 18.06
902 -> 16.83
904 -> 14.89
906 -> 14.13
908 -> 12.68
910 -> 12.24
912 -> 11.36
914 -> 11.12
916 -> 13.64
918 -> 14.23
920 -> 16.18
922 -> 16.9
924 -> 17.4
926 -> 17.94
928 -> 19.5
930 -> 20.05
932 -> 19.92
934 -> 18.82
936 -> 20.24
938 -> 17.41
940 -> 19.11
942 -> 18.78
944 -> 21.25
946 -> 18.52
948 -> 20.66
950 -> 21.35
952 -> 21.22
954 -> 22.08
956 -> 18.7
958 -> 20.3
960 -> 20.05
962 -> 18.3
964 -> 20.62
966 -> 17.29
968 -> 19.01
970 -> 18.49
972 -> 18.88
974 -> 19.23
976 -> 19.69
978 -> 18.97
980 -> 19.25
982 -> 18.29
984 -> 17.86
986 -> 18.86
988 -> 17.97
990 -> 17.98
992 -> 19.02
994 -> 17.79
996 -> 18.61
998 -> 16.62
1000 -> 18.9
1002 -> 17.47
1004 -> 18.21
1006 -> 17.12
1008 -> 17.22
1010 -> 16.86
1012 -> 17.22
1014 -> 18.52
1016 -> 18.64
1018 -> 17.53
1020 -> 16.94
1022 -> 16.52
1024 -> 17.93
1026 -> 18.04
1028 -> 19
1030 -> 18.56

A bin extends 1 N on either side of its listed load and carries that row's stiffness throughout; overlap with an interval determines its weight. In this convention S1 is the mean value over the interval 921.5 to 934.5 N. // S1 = 18.7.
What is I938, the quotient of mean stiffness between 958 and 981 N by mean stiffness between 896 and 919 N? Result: 1.3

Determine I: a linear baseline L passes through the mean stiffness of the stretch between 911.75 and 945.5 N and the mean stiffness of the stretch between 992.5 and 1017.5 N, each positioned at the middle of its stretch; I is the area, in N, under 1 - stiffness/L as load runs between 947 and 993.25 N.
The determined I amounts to -4.40 N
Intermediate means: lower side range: 17.4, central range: 19.3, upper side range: 17.8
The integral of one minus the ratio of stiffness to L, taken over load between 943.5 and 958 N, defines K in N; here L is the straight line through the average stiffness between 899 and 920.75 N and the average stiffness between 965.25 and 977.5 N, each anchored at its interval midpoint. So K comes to -2.8 N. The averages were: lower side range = 14.1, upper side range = 18.8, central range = 20.5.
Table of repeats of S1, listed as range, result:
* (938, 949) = 19.5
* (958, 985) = 19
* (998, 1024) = 17.6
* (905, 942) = 16.3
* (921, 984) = 19.3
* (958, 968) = 19.2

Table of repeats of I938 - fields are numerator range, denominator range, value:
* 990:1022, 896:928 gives 1.15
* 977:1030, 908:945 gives 1.06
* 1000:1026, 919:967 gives 0.91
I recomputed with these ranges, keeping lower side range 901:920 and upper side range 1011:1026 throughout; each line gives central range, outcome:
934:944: -3.0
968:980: -2.3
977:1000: -2.5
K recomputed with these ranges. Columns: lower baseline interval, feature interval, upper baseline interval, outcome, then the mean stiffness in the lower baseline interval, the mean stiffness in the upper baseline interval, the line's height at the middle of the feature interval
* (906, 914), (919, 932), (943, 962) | -2.50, 12.2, 20.3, 15.2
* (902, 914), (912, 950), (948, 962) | -2.20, 13.2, 20.5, 16.8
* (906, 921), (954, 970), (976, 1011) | -3.16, 13.1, 18.1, 16.1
